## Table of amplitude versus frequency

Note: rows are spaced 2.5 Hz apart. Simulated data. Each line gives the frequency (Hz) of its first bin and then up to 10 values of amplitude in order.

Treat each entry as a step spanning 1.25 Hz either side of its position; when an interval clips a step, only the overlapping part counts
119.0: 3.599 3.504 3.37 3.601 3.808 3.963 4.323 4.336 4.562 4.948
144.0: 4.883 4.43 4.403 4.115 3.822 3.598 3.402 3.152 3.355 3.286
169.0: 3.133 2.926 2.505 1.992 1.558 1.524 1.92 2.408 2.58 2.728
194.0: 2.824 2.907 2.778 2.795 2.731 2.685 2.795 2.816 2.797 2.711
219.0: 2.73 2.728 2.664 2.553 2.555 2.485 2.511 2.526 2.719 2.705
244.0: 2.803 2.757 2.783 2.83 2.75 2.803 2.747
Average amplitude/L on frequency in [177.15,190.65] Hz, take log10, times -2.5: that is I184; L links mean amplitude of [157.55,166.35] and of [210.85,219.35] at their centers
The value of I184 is 0.46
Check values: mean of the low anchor 3.31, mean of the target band 2.02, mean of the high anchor 2.76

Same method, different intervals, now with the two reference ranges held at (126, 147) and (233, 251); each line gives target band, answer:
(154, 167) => 0.16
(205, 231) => 0.14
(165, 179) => 0.38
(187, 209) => 0.23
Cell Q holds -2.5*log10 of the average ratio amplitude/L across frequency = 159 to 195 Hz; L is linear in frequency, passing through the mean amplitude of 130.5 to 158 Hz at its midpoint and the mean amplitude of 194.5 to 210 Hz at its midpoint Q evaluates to 0.31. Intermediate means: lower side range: 4.3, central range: 2.59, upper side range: 2.78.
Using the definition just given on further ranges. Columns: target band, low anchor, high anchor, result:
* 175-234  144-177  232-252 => 0.20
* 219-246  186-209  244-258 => 0.05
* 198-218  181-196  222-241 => -0.12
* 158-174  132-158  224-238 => 0.23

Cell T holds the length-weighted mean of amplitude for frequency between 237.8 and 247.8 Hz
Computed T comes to 2.75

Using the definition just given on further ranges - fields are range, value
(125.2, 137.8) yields 4.01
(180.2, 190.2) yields 2.1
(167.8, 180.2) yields 2.42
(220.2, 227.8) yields 2.65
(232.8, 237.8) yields 2.52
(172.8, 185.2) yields 1.9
